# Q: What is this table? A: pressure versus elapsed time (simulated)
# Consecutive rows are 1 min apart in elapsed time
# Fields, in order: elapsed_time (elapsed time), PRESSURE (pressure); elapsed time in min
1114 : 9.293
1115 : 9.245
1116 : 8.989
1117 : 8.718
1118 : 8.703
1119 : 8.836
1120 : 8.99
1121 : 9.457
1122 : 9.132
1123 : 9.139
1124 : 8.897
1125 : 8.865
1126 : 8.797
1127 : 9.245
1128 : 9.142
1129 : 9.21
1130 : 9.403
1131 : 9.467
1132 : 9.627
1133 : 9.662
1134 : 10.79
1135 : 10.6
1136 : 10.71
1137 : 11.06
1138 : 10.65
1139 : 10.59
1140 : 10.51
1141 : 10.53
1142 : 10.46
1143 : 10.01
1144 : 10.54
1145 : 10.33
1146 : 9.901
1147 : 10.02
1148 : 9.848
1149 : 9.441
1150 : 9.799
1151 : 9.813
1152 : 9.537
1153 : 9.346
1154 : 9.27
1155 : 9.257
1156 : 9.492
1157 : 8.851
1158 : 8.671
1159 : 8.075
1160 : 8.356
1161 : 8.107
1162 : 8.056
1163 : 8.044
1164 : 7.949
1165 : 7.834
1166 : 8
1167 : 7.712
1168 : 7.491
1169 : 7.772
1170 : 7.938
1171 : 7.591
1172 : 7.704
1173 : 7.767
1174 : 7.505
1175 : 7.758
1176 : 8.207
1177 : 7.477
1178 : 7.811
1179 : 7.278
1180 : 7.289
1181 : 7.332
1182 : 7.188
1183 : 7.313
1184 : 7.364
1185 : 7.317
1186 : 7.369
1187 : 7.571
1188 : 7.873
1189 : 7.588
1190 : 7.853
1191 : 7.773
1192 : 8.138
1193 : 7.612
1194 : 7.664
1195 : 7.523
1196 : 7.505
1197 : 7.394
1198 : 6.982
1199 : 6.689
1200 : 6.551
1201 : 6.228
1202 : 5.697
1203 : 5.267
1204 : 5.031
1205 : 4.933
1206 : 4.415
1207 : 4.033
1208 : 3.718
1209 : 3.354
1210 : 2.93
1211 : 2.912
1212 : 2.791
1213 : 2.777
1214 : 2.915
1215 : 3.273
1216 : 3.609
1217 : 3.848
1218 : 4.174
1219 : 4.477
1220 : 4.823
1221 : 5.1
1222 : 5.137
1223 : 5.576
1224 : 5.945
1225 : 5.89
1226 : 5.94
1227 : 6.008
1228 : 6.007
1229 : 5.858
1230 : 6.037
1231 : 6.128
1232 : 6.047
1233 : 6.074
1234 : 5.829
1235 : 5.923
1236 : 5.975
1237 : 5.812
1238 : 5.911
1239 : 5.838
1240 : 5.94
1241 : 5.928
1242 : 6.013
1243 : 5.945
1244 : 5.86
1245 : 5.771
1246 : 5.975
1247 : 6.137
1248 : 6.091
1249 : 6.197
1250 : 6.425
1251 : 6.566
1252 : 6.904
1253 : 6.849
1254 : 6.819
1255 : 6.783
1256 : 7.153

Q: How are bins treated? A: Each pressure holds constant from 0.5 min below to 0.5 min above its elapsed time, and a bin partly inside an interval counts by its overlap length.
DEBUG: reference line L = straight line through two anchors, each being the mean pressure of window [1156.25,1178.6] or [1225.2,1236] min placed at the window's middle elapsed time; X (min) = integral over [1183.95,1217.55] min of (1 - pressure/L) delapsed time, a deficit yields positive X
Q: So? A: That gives 6.2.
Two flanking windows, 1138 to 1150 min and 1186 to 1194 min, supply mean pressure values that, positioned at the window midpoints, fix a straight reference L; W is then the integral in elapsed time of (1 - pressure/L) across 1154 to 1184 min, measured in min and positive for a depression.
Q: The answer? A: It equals 3.1 min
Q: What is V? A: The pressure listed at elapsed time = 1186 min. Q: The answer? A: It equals 7.369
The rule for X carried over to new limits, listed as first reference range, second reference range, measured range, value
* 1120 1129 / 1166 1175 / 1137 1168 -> -3.9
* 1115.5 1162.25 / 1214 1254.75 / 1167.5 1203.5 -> 1.3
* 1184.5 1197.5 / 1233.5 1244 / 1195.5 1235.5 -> 9.6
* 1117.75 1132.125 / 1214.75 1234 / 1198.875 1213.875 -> 4.1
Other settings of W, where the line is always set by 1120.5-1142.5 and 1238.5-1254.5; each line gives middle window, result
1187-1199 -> 0.5 min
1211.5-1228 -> 5.7 min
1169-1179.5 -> 0.9 min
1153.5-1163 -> 0.4 min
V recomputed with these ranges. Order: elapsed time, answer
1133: 9.662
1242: 6.013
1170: 7.938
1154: 9.27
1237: 5.812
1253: 6.849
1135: 10.6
